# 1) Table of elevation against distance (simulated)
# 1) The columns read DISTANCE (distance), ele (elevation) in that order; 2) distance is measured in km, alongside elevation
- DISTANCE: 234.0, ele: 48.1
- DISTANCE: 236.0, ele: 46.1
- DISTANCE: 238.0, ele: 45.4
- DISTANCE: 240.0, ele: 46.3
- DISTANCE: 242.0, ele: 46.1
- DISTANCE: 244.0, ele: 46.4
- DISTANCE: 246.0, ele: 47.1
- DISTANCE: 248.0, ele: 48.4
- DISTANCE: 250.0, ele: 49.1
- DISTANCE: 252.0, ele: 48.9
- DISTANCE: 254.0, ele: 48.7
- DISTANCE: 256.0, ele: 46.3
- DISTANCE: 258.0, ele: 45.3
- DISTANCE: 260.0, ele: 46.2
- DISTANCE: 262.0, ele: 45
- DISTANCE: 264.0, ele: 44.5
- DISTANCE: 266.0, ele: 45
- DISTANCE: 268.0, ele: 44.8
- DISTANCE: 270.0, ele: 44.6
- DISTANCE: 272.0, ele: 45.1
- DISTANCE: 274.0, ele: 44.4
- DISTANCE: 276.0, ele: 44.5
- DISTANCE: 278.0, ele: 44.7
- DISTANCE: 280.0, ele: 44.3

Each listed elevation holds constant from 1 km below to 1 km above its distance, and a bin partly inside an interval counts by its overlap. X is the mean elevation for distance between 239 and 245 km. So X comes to 46.3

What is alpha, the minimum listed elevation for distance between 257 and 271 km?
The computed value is 44.5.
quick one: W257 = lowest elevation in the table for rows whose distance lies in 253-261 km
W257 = 45.3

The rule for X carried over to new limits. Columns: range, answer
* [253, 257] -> 47.5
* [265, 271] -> 44.8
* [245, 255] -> 48.4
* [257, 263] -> 45.5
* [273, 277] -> 44.5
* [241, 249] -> 47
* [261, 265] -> 44.8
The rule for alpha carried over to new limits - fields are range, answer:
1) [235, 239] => 45.4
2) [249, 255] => 48.7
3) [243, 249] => 46.4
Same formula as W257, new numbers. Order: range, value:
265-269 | 44.8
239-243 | 46.1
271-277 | 44.4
